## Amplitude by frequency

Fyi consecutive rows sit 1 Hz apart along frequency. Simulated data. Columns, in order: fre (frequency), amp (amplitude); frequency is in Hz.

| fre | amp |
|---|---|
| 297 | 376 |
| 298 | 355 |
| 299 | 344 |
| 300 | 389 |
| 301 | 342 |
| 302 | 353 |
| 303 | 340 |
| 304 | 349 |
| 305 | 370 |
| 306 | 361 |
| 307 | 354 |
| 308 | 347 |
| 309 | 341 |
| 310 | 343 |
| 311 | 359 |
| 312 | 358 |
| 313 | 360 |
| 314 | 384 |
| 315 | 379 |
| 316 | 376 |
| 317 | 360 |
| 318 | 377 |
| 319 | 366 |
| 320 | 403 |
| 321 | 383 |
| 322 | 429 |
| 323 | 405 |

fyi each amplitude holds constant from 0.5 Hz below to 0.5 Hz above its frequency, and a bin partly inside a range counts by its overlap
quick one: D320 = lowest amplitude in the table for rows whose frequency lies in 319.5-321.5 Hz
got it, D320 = 383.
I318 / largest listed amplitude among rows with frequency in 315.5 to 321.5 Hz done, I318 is 403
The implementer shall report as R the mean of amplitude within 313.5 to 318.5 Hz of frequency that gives 375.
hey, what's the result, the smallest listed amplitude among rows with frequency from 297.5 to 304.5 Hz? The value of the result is 340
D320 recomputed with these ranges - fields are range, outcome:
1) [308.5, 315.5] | 341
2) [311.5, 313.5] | 358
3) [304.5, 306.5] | 361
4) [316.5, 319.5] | 360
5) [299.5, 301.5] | 342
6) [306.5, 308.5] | 347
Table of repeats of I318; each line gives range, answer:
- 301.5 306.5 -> 370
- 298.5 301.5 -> 389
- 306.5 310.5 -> 354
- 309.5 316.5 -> 384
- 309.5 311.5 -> 359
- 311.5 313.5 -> 360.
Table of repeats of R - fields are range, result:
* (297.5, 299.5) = 350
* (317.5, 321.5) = 382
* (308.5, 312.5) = 350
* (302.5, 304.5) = 344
